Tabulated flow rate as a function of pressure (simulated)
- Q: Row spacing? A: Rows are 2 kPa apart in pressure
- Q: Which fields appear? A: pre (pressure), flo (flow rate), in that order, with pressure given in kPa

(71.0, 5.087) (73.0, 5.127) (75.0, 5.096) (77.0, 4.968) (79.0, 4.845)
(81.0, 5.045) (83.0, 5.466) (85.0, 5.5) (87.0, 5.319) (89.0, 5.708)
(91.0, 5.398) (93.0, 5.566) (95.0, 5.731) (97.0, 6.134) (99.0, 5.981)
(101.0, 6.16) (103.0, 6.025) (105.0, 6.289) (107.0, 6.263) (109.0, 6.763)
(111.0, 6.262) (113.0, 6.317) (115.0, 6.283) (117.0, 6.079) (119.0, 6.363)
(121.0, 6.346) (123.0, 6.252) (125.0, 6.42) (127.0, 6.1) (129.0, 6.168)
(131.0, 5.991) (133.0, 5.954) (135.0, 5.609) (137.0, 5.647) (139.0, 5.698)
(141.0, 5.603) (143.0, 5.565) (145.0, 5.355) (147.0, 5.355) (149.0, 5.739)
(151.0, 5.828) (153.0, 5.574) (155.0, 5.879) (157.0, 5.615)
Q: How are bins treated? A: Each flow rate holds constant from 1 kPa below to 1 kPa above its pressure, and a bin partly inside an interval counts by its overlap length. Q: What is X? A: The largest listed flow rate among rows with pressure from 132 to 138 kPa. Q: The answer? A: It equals 5.954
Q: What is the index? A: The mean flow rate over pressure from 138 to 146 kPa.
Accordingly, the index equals 5.56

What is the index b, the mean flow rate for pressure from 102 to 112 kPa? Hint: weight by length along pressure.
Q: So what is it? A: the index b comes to 6.32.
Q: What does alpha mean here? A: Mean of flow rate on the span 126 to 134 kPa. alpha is 6.05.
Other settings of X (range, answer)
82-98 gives 6.134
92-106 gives 6.289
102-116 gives 6.763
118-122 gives 6.363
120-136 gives 6.42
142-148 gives 5.565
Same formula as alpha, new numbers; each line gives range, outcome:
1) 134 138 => 5.63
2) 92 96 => 5.65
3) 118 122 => 6.35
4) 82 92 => 5.48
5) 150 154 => 5.7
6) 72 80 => 5.01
